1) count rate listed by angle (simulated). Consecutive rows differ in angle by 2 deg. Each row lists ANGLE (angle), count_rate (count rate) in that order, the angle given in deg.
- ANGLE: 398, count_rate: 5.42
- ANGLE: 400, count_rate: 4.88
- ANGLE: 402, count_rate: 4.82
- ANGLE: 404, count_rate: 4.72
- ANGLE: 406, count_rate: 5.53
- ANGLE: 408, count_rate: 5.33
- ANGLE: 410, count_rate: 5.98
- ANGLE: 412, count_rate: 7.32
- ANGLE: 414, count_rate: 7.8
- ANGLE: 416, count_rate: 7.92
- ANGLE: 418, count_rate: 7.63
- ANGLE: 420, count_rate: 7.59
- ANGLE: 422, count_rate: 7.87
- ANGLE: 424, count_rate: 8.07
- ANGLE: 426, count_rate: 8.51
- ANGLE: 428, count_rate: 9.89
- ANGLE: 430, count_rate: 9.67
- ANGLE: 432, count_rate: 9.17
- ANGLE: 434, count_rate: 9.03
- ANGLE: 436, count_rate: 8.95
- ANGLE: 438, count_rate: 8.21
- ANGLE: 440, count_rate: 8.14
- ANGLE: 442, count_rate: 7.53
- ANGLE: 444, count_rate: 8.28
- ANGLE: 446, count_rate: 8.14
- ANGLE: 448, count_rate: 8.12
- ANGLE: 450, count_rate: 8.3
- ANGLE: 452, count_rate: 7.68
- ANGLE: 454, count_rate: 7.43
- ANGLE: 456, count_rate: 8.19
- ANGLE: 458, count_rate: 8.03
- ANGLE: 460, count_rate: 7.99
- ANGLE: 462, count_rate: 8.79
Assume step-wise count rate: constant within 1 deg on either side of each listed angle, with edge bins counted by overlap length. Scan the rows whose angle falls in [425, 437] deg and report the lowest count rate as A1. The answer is 8.51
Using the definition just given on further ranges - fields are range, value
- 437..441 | 8.14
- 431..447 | 7.53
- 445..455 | 7.43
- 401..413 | 4.72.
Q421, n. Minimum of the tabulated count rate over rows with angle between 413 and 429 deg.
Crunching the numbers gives 7.59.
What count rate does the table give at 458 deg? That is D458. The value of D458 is 8.03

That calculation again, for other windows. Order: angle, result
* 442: 7.53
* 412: 7.32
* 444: 8.28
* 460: 7.99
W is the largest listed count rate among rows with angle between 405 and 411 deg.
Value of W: 5.98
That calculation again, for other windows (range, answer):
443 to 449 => 8.28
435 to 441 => 8.95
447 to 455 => 8.3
